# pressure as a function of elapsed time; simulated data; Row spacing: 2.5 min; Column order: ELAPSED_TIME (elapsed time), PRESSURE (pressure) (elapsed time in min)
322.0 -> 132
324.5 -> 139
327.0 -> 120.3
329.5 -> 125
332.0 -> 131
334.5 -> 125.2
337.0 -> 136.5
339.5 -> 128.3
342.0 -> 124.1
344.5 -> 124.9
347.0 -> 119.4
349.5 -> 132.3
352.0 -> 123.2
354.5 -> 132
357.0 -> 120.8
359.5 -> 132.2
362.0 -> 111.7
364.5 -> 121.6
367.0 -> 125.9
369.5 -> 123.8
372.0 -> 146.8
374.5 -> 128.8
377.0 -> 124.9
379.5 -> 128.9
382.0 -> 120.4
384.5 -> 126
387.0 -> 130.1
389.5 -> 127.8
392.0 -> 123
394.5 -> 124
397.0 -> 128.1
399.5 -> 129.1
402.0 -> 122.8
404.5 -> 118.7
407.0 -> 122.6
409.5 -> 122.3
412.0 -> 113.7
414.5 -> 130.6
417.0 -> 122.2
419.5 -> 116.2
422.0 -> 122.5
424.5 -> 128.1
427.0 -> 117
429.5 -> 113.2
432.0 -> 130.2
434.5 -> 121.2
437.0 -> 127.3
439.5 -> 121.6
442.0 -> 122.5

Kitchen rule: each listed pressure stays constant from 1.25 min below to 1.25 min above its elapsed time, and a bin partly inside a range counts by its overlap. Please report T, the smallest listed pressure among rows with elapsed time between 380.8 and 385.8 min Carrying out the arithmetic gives 120.4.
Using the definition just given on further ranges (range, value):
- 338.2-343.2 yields 124.1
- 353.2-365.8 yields 111.7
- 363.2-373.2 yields 121.6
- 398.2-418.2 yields 113.7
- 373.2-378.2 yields 124.9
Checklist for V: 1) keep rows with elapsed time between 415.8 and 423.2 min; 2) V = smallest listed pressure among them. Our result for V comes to 116.2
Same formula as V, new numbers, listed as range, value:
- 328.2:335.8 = 125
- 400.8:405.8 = 118.7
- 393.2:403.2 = 122.8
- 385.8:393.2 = 123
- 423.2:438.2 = 113.2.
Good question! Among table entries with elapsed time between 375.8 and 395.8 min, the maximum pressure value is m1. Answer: 130.1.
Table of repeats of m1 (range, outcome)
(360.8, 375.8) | 146.8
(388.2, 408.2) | 129.1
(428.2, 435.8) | 130.2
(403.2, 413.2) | 122.6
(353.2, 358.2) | 132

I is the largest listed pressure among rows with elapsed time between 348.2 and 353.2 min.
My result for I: 132.3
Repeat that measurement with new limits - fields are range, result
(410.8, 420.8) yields 130.6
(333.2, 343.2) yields 136.5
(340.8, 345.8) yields 124.9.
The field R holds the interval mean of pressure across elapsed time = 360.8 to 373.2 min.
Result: 126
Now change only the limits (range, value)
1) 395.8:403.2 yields 127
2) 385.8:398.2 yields 127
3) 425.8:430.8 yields 115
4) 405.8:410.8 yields 122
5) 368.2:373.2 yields 135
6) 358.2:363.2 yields 122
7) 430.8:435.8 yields 126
